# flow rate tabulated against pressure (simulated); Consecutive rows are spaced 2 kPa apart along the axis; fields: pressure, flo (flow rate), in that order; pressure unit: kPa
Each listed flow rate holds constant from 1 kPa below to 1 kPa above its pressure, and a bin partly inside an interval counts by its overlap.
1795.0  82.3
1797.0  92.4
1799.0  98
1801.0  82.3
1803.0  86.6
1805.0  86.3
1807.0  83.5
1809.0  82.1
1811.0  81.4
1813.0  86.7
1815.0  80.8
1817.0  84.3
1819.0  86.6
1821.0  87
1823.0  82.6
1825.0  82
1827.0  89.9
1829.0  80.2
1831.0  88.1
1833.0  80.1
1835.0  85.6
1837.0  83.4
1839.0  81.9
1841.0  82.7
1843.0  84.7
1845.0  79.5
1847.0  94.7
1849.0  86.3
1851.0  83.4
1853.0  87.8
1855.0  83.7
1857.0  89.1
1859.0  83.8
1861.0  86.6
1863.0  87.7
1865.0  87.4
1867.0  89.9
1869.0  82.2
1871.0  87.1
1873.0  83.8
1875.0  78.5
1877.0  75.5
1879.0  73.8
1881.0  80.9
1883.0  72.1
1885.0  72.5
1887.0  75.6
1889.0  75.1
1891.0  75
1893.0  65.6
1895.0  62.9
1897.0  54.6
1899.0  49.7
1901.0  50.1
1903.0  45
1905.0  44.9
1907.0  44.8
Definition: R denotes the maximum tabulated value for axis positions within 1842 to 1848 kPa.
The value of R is 94.7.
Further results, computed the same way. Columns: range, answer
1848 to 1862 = 89.1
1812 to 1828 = 89.9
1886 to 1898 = 75.6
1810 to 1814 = 86.7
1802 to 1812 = 86.6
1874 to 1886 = 80.9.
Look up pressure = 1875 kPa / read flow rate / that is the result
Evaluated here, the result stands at 78.5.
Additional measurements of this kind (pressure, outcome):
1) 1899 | 49.7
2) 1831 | 88.1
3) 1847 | 94.7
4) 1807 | 83.5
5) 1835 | 85.6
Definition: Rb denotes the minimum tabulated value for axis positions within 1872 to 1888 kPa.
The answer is 72.1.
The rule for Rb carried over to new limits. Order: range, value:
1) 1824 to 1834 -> 80.1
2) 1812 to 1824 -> 80.8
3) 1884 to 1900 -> 49.7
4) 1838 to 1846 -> 79.5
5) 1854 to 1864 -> 83.7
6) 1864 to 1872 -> 82.2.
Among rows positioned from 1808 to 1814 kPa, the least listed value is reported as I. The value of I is 81.4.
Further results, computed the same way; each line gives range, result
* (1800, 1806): 82.3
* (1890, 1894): 65.6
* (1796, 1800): 92.4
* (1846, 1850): 86.3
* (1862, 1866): 87.4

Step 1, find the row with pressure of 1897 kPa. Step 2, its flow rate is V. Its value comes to 54.6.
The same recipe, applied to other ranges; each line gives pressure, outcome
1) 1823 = 82.6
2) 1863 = 87.7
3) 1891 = 75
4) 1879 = 73.8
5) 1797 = 92.4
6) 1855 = 83.7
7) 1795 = 82.3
